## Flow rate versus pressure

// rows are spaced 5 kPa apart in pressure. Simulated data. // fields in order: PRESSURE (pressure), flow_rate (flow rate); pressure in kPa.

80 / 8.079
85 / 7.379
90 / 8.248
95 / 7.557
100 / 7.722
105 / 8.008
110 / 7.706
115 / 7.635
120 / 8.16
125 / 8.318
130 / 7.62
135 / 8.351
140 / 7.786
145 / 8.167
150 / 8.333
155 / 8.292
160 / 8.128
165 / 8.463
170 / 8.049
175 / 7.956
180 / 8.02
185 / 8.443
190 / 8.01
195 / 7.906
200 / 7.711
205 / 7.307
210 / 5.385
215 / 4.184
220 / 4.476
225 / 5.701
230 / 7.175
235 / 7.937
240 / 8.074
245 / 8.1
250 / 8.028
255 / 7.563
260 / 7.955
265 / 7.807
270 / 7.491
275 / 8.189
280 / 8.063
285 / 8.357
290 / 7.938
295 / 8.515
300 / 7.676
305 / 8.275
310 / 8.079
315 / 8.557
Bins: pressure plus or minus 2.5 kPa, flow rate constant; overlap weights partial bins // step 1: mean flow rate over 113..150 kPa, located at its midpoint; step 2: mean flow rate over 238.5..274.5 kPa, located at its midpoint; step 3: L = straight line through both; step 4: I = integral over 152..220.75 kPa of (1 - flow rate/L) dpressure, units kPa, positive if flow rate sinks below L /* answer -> 5.0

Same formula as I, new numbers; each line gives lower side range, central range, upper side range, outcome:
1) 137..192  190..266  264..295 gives 9.8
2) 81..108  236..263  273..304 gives 0.4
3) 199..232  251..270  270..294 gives -1.0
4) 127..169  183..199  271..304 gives 0.1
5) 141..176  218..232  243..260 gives 3.9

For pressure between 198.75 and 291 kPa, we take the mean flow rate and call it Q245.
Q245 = 7.22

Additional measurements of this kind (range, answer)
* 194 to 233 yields 6.19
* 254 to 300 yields 7.98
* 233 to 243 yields 8.01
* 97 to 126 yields 7.9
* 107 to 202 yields 8.06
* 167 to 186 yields 8.1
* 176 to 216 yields 7.26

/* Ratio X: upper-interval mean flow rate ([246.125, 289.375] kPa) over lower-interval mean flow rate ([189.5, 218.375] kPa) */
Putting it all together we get 1.2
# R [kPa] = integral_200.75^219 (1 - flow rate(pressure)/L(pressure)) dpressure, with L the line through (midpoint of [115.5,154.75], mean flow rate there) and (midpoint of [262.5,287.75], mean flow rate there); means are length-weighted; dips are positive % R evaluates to 5.2 kPa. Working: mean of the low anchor 8.09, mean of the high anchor 7.98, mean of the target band 5.73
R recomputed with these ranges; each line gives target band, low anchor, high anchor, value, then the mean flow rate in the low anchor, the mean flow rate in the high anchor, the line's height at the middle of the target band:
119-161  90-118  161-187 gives -0.8 kPa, 7.78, 8.18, 7.98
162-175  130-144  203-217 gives -2.3 kPa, 8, 5.62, 6.97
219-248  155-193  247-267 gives 3.2 kPa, 8.16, 7.85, 7.93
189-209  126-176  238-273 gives 1.2 kPa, 8.13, 7.86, 8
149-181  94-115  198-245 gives -4.8 kPa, 7.75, 6.51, 7.11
